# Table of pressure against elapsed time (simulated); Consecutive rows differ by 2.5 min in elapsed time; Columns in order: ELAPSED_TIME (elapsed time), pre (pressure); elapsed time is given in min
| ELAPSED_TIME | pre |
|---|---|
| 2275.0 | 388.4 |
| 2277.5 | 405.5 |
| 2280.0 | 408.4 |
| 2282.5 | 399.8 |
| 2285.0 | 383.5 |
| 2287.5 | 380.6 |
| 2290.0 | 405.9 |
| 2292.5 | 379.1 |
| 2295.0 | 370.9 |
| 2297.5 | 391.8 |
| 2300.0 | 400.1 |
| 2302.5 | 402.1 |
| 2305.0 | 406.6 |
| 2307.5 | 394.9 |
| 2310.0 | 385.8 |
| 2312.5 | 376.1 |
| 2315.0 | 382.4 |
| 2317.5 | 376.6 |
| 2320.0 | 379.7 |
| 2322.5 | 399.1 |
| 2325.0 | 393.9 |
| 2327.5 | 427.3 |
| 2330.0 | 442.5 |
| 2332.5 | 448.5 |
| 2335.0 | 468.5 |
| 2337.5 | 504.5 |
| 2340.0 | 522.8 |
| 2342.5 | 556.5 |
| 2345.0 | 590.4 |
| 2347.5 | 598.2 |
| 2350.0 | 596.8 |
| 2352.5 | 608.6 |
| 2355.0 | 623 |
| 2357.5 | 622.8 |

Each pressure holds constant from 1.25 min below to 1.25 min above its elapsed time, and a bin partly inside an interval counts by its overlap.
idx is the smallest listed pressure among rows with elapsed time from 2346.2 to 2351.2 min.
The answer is 596.8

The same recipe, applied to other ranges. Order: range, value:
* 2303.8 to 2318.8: 376.1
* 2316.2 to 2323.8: 376.6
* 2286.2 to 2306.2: 370.9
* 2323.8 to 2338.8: 393.9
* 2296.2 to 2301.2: 391.8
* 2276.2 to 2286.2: 383.5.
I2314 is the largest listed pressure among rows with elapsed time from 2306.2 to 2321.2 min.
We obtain 394.9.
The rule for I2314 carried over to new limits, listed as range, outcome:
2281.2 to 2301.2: 405.9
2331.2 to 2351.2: 598.2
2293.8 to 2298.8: 391.8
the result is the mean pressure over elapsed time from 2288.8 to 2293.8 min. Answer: 392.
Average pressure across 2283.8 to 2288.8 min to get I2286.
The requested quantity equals 382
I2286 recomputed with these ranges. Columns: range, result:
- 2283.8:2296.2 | 384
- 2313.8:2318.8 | 379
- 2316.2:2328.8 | 395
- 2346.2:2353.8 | 601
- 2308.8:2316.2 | 381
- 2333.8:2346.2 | 529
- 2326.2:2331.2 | 434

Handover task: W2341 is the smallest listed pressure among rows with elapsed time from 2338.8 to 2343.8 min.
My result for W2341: 522.8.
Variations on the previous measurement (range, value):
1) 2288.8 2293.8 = 379.1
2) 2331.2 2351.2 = 448.5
